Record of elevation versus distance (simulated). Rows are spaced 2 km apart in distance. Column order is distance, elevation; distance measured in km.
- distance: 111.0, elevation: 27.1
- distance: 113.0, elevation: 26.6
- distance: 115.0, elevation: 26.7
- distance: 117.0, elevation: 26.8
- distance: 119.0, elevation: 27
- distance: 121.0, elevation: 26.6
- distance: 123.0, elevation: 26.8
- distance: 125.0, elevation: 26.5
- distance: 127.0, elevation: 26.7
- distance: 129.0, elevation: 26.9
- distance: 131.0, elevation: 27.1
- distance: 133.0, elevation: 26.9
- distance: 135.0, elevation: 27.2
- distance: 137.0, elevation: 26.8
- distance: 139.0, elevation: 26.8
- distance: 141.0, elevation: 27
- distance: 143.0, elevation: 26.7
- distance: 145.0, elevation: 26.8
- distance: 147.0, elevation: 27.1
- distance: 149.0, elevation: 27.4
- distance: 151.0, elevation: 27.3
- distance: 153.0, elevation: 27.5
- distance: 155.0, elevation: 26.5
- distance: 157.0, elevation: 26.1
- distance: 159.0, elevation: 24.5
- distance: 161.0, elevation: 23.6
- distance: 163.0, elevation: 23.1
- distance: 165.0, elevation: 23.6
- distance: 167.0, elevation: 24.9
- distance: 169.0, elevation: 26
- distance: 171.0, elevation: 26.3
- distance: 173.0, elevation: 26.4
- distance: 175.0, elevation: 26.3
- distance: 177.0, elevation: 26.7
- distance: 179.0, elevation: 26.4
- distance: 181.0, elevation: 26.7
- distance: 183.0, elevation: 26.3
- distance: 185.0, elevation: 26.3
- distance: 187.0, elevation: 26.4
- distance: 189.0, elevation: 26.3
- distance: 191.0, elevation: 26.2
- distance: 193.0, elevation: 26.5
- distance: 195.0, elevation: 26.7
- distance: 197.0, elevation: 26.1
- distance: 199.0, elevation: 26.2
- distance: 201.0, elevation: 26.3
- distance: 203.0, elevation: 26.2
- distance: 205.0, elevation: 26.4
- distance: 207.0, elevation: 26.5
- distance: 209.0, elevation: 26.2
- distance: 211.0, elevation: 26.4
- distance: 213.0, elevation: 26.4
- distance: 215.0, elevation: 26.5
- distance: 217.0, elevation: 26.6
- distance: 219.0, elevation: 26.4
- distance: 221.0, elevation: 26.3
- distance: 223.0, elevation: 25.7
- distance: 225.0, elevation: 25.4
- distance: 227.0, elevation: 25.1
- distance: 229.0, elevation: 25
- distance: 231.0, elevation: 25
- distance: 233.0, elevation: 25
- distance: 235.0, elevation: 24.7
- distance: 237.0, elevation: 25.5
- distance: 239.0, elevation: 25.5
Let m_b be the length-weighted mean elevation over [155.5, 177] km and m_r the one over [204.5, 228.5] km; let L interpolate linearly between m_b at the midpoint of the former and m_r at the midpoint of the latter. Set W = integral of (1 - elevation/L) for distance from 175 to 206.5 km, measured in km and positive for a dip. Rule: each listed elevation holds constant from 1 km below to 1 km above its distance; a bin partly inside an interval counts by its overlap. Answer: -0.9 km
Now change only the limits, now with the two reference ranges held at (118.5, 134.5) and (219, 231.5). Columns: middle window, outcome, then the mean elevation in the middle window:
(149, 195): 0.5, 26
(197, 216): -0.4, 26.3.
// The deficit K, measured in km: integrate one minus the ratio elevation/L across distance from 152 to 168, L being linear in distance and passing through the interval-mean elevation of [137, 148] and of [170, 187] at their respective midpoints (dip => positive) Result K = 1.0 km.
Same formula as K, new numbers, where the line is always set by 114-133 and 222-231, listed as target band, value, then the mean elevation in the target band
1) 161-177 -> 0.55 km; 25.2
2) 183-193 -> -0.19 km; 26.3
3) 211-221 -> -0.40 km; 26.4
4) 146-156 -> -0.29 km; 27.2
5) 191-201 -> -0.25 km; 26.4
